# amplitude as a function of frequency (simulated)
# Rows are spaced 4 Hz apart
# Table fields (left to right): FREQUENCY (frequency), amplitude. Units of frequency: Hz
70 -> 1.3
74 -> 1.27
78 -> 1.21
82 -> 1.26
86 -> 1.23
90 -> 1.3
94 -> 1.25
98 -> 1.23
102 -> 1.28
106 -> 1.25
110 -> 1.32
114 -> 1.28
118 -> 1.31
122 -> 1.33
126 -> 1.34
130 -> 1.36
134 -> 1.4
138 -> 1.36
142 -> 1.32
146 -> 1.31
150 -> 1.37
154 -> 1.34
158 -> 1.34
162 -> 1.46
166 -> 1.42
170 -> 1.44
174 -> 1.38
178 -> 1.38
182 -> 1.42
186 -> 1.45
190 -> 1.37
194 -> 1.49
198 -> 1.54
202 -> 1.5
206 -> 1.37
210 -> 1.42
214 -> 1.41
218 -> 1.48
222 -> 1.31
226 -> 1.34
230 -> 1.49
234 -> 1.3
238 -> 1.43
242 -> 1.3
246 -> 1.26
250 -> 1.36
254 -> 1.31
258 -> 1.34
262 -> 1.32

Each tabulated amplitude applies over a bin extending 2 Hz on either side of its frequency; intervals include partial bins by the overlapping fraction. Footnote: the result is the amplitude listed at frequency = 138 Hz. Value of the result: 1.36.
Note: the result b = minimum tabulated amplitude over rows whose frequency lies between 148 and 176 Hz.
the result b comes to 1.34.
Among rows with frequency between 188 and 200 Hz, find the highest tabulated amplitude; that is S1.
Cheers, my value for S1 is 1.54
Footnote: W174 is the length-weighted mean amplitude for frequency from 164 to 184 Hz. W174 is 1.41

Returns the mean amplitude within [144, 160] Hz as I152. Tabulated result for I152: 1.34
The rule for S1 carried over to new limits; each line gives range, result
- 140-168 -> 1.46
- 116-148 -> 1.4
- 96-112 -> 1.32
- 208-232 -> 1.49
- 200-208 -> 1.5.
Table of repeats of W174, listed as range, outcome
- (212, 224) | 1.4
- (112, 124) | 1.31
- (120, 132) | 1.34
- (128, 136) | 1.38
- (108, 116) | 1.3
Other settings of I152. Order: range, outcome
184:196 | 1.44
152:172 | 1.4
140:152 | 1.33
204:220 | 1.42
